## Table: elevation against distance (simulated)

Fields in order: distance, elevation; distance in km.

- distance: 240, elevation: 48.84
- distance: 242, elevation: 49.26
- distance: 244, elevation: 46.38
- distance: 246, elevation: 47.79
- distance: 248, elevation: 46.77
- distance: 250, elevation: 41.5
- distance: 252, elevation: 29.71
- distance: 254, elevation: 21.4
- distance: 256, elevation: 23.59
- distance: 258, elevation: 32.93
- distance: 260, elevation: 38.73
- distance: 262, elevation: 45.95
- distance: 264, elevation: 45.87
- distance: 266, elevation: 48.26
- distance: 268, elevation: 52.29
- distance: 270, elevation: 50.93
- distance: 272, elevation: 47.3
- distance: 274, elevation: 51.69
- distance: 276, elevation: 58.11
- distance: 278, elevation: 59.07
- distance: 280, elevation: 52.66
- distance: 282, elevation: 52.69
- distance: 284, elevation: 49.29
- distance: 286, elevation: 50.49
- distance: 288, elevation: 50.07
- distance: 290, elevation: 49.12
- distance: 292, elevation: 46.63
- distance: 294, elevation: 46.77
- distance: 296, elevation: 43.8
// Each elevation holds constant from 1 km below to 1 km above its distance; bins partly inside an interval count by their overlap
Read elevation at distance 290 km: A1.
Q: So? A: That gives 49.12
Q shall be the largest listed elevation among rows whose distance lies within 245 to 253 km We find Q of 47.79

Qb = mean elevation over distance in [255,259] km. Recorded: 28.3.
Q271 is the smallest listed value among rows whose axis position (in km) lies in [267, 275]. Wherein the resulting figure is 47.3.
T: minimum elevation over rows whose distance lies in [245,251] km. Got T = 41.5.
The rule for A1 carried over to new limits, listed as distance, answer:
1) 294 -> 46.77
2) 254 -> 21.4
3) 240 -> 48.84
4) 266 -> 48.26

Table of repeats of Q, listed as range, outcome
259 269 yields 52.29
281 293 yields 52.69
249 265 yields 45.95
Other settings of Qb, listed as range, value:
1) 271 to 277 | 52.4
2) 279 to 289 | 51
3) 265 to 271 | 50.5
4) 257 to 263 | 39.2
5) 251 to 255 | 25.6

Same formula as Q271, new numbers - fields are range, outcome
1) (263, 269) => 45.87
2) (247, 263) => 21.4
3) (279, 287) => 49.29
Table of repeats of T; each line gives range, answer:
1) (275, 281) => 52.66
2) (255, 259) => 23.59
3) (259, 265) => 38.73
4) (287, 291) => 49.12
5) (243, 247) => 46.38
